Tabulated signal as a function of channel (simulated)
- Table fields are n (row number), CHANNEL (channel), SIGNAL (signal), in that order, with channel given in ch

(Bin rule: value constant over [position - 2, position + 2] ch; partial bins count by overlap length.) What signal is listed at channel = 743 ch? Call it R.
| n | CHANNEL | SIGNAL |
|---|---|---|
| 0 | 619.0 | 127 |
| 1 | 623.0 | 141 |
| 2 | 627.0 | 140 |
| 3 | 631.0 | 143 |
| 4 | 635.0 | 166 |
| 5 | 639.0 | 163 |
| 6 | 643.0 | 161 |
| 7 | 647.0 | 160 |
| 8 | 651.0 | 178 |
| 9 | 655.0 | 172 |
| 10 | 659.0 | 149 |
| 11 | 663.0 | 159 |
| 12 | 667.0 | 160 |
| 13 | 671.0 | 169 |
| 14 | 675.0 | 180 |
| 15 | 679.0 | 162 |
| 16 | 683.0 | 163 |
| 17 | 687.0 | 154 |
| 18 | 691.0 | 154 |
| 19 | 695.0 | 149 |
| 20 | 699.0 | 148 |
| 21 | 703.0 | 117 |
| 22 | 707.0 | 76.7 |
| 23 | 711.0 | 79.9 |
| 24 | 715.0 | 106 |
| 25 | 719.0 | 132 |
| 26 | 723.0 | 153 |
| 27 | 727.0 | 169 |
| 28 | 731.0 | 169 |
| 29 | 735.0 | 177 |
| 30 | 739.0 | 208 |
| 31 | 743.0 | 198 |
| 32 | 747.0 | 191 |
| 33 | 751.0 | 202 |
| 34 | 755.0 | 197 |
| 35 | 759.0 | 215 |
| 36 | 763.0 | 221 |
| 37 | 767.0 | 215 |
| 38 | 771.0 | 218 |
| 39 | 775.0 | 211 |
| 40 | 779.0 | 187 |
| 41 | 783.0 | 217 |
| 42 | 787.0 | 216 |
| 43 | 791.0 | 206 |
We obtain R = 198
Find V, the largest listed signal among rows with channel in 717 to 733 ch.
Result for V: 169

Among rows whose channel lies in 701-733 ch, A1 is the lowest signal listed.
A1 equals 76.7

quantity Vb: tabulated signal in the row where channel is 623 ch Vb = 141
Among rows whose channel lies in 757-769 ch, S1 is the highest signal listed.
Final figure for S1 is 221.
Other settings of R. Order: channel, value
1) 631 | 143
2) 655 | 172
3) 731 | 169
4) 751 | 202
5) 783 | 217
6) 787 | 216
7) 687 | 154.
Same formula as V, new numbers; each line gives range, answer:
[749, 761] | 215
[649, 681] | 180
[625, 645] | 166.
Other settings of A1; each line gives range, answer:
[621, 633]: 140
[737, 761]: 191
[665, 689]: 154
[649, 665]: 149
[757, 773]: 215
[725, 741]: 169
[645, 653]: 160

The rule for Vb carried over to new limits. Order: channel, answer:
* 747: 191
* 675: 180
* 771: 218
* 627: 140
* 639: 163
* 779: 187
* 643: 161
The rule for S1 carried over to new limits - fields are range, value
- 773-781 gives 211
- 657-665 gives 159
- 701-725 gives 153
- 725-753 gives 208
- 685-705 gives 154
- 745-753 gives 202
